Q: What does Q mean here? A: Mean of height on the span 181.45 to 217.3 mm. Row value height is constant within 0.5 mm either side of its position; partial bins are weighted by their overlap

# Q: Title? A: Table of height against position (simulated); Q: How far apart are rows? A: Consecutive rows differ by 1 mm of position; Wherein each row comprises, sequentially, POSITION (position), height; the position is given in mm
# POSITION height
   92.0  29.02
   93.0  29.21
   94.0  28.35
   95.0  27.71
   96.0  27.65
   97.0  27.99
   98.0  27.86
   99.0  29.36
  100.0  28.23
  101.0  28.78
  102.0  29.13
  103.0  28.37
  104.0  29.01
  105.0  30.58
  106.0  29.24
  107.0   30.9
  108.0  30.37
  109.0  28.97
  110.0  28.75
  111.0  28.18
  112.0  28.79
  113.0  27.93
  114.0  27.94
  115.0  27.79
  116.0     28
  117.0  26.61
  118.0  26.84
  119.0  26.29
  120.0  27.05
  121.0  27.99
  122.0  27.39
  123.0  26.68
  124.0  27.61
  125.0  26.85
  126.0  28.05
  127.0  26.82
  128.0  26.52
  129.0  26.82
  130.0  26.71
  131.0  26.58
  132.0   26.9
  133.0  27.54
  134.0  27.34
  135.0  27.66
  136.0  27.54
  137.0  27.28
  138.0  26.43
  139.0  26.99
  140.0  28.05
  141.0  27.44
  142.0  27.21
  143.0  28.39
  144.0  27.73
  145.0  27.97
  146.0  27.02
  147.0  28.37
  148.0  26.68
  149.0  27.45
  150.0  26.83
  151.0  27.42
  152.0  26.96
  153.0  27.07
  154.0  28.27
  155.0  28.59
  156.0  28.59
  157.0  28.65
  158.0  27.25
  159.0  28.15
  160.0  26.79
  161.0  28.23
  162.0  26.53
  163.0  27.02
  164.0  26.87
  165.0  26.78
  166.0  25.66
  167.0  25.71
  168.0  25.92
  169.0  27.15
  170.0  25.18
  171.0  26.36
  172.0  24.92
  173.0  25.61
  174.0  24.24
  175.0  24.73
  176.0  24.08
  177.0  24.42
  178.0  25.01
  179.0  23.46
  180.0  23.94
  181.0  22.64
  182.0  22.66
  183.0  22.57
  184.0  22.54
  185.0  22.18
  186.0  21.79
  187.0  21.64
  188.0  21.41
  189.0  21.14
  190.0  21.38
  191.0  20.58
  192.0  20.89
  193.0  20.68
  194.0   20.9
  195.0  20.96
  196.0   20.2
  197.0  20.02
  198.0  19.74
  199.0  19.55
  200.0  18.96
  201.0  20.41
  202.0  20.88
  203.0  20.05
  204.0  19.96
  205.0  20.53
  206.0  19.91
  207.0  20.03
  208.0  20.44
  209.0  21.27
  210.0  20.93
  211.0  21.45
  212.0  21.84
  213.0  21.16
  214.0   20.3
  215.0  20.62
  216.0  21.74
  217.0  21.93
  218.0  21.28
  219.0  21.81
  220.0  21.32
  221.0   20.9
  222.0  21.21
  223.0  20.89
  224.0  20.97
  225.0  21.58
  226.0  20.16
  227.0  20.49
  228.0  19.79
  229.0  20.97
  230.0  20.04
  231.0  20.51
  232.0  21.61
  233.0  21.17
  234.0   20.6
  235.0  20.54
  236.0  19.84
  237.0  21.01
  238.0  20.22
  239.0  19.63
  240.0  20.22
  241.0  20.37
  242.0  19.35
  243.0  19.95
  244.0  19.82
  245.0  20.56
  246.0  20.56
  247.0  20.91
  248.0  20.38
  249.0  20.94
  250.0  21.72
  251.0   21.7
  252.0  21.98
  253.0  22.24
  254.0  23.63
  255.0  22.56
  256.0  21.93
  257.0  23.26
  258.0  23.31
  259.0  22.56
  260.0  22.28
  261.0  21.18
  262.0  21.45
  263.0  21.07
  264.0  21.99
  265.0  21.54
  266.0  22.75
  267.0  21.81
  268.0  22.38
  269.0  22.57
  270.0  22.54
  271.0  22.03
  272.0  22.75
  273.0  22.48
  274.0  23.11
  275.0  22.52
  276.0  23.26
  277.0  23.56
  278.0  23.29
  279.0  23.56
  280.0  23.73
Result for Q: 20.9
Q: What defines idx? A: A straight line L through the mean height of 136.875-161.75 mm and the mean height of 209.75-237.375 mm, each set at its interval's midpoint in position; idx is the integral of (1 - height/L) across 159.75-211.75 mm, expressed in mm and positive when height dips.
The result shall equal 3.4 mm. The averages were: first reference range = 27.6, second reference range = 21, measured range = 22.8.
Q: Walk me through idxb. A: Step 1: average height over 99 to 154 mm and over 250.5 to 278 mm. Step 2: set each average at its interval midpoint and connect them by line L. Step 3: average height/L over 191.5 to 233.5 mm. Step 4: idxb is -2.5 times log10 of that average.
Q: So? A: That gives 0.18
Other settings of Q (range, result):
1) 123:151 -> 27.3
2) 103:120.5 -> 28.4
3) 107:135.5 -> 27.6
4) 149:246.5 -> 22.6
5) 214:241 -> 20.8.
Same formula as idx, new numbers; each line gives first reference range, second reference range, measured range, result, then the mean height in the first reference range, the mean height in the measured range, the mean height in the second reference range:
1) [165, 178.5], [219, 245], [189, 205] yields 2.04 mm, 25.4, 20.4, 20.6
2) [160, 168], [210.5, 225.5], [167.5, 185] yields 0.73 mm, 26.6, 24.4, 21.3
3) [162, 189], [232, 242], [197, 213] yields 1.46 mm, 24.4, 20.4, 20.4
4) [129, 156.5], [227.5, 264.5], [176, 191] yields 1.41 mm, 27.4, 22.6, 21.1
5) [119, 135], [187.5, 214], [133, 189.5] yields -4.43 mm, 27.1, 26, 20.6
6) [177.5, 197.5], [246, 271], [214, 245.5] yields 1.80 mm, 21.8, 20.7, 22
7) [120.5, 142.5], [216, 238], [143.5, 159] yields -1.07 mm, 27.2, 27.7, 20.9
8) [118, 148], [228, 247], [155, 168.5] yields -0.94 mm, 27.3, 27.1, 20.4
